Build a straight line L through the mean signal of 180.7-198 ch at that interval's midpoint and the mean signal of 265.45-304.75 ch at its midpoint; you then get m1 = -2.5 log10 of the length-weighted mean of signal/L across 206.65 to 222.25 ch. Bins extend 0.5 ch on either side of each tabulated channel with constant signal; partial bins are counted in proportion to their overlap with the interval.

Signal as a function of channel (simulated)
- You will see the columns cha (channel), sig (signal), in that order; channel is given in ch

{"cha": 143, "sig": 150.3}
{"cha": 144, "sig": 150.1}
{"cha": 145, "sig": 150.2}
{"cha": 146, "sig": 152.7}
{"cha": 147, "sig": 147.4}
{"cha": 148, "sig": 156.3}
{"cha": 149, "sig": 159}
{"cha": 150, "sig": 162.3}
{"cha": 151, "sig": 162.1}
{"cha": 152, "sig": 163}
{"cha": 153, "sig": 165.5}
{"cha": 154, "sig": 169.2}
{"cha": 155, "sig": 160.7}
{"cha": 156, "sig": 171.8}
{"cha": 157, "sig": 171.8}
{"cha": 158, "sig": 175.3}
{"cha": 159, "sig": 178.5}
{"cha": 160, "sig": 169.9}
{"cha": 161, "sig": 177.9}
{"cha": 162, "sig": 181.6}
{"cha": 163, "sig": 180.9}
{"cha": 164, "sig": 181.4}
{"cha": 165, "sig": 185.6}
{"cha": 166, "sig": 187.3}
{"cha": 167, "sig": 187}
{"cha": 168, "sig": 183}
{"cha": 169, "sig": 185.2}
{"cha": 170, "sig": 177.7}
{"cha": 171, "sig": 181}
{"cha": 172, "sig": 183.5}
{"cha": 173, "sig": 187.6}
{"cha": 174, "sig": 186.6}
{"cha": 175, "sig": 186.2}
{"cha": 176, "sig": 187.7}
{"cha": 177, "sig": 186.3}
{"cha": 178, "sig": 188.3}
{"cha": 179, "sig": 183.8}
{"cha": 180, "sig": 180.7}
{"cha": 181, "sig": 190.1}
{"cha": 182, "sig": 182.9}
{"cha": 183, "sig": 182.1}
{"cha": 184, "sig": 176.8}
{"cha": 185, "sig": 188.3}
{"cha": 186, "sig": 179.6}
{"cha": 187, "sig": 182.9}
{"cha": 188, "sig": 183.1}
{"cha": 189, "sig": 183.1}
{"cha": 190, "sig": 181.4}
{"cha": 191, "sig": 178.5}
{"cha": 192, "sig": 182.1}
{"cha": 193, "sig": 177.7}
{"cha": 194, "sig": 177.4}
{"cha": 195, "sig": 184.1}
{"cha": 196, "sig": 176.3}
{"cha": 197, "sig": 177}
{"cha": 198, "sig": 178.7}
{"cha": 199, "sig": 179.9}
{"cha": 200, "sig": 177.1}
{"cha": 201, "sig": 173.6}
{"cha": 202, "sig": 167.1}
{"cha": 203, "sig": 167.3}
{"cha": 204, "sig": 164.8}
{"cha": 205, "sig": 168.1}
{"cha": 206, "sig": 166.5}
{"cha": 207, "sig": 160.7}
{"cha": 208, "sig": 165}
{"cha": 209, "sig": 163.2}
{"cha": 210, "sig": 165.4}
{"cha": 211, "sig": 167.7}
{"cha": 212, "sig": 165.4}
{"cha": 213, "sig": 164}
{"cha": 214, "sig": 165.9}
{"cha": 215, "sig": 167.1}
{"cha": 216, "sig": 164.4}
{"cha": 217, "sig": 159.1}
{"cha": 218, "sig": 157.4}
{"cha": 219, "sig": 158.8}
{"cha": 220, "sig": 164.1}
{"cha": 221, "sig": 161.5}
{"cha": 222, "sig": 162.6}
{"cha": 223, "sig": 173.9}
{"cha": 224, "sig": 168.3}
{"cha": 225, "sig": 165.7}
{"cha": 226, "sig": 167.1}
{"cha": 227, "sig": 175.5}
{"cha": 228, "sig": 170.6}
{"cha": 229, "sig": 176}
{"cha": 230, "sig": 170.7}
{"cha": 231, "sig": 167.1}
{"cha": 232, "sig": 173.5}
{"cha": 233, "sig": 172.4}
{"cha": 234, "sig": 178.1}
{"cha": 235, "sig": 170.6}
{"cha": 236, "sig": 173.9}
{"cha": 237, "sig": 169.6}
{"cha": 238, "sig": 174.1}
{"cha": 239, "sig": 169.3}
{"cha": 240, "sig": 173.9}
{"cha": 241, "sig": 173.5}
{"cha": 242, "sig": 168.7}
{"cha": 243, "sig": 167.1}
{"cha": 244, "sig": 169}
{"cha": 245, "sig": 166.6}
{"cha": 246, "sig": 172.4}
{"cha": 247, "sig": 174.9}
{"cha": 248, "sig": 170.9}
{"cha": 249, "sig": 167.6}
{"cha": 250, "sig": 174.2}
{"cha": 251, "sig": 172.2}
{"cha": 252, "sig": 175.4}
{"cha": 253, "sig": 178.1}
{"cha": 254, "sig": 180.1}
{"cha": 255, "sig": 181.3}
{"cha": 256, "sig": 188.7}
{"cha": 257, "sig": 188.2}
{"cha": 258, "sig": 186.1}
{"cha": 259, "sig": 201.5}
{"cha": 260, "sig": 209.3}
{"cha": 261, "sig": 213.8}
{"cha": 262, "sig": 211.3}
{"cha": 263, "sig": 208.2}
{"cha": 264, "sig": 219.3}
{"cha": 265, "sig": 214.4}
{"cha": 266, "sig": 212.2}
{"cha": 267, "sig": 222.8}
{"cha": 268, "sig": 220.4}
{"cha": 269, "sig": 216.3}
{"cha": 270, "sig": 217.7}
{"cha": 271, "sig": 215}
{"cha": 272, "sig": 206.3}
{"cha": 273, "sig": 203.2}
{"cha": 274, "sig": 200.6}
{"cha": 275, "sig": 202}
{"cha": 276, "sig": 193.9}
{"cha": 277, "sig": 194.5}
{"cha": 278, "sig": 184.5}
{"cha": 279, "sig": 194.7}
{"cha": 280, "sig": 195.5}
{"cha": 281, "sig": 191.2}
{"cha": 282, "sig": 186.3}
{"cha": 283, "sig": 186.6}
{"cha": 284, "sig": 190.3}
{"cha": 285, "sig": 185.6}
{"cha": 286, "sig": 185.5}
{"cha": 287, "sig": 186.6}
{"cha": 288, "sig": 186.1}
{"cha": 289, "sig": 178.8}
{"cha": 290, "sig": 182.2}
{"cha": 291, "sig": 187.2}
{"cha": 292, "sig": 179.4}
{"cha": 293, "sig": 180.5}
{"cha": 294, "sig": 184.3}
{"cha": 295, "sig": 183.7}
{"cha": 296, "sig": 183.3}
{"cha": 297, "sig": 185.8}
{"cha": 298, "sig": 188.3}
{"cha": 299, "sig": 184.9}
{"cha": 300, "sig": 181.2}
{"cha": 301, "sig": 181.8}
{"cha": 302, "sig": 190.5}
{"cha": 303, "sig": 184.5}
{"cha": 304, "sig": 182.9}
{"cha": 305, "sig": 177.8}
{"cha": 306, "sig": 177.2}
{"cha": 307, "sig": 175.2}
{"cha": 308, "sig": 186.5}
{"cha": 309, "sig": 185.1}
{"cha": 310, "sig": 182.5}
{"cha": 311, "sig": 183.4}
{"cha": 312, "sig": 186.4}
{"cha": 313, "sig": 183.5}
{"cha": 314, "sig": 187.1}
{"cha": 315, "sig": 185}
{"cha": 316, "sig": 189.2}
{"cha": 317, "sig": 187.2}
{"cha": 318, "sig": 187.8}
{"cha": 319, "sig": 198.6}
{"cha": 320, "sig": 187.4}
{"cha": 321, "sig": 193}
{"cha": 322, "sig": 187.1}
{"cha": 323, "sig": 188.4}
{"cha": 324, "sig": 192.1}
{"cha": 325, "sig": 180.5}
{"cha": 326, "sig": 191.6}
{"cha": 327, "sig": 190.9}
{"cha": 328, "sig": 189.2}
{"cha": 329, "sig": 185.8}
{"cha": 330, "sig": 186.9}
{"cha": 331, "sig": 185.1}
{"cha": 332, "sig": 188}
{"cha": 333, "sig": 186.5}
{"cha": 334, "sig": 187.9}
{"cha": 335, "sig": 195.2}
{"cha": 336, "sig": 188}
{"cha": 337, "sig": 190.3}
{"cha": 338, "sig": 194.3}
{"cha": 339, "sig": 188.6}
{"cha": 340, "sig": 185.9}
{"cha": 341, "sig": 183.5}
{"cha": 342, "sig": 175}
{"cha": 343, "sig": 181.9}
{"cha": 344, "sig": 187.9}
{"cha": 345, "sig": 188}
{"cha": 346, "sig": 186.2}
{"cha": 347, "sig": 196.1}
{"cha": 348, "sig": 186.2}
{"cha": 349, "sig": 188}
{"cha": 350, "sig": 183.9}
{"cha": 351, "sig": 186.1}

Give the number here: 0.13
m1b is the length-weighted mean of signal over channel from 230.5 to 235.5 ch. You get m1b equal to 172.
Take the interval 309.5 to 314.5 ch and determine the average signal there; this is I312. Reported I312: 185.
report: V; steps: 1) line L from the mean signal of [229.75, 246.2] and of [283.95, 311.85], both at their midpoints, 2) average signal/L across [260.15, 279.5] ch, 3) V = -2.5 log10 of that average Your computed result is -0.17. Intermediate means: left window 171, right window 184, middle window 208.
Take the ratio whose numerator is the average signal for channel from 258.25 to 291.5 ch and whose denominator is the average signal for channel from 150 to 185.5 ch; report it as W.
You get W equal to 1.11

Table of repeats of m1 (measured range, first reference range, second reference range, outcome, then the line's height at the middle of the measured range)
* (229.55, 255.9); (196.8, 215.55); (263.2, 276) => 0.12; 193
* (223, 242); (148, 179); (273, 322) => 0.06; 182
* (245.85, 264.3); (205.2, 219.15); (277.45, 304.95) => -0.07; 176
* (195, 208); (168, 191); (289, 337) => 0.08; 184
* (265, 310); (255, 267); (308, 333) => 0.03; 197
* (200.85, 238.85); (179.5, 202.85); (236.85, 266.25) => 0.09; 182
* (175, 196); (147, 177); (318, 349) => -0.03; 177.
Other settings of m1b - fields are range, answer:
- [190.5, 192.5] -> 180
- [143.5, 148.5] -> 151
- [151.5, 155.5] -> 165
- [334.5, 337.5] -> 191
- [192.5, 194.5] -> 178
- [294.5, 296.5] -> 184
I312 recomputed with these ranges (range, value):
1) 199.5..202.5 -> 173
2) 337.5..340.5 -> 190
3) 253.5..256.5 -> 183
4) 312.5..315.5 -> 185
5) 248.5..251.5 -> 171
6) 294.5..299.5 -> 185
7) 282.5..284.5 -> 188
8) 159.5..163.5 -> 178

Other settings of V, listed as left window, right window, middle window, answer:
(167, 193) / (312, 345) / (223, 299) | 0.00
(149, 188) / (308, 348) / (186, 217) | 0.05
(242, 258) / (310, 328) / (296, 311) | 0.01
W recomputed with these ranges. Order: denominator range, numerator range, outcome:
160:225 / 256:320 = 1.10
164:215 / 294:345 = 1.05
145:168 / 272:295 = 1.11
